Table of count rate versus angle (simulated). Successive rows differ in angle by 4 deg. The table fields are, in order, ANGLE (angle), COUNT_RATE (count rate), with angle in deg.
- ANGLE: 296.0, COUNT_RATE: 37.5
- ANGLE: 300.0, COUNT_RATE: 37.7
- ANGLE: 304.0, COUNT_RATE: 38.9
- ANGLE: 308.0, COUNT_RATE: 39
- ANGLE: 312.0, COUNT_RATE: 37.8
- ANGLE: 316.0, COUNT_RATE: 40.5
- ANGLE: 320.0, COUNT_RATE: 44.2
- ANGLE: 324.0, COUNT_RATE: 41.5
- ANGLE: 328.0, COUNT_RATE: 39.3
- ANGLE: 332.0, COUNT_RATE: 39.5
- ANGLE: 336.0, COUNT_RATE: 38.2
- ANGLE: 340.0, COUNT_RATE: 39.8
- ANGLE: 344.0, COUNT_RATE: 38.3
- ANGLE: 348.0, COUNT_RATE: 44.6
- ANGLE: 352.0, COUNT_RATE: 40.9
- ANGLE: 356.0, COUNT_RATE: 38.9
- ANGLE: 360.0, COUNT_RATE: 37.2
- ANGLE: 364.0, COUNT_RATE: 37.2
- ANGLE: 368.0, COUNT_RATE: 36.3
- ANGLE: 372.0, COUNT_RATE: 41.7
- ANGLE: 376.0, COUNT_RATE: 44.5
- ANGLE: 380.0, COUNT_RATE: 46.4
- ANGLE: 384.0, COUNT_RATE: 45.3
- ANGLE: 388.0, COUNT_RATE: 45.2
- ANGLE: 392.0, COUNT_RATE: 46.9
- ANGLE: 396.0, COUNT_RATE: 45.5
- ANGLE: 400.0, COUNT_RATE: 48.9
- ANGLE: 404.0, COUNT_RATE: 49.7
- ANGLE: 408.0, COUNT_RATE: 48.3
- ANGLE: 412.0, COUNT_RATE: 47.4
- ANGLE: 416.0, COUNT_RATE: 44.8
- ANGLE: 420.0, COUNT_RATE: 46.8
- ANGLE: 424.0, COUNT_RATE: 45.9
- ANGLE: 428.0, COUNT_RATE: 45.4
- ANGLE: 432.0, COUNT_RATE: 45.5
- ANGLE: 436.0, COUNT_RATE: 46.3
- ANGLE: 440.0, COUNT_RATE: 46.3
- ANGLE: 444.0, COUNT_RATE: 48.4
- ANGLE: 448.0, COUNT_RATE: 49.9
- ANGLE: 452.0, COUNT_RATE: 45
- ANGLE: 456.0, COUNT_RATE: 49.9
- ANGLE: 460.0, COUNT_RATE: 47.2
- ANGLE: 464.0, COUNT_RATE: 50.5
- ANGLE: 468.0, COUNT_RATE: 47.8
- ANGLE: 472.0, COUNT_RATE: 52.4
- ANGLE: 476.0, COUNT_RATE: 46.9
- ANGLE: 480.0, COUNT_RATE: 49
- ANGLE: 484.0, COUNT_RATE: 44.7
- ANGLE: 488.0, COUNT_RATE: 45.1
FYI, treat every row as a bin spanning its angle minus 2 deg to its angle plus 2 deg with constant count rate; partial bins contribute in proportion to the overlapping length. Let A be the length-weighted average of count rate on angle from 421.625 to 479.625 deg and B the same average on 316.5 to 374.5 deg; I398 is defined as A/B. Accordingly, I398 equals 1.20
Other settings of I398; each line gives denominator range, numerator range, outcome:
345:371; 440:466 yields 1.23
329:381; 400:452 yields 1.17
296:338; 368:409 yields 1.16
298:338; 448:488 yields 1.21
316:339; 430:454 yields 1.16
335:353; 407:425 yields 1.15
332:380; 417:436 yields 1.15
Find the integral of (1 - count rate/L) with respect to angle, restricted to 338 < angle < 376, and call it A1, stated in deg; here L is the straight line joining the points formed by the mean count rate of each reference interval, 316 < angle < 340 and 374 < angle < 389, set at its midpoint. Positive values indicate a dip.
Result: 3.00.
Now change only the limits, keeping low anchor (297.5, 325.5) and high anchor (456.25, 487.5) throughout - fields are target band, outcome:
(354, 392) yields 1.3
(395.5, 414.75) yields -1.4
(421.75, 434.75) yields 0.1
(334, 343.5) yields 0.6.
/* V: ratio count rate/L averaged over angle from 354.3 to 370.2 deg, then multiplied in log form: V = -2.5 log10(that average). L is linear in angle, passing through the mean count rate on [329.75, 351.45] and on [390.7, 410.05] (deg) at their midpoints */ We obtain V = 0.15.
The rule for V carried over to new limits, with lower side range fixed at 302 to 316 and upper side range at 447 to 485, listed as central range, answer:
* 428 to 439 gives 0.01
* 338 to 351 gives 0.00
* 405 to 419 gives -0.05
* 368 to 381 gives 0.00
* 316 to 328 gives -0.06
